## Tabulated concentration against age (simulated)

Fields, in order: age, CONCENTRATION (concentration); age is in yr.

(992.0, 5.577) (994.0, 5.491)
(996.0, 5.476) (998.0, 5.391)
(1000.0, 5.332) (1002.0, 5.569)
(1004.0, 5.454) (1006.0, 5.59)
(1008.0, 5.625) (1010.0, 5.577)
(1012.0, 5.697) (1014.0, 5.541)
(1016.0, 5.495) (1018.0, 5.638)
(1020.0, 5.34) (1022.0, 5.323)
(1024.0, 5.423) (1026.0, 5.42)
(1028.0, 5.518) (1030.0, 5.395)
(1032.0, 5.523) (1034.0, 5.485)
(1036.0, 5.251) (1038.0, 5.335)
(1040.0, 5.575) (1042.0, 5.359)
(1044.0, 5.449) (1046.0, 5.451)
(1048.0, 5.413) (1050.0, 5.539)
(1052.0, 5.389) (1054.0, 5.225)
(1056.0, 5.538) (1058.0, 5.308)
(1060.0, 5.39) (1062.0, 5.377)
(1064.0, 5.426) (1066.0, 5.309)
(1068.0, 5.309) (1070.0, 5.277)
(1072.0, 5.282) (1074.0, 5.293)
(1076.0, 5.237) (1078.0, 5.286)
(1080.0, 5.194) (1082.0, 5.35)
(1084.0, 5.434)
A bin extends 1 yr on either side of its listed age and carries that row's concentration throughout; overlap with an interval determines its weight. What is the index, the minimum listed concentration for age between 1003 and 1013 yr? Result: 5.454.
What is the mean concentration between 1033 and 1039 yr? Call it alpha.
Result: 5.36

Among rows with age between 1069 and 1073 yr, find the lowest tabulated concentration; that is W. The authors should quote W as 5.277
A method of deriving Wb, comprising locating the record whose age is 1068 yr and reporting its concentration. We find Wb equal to 5.309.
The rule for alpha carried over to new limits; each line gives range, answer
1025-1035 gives 5.47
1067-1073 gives 5.29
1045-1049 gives 5.43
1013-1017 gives 5.52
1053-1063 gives 5.37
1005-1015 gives 5.61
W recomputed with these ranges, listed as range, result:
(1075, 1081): 5.194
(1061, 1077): 5.237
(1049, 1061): 5.225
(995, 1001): 5.332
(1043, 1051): 5.413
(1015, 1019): 5.495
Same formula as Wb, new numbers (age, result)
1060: 5.39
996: 5.476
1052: 5.389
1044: 5.449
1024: 5.423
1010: 5.577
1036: 5.251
